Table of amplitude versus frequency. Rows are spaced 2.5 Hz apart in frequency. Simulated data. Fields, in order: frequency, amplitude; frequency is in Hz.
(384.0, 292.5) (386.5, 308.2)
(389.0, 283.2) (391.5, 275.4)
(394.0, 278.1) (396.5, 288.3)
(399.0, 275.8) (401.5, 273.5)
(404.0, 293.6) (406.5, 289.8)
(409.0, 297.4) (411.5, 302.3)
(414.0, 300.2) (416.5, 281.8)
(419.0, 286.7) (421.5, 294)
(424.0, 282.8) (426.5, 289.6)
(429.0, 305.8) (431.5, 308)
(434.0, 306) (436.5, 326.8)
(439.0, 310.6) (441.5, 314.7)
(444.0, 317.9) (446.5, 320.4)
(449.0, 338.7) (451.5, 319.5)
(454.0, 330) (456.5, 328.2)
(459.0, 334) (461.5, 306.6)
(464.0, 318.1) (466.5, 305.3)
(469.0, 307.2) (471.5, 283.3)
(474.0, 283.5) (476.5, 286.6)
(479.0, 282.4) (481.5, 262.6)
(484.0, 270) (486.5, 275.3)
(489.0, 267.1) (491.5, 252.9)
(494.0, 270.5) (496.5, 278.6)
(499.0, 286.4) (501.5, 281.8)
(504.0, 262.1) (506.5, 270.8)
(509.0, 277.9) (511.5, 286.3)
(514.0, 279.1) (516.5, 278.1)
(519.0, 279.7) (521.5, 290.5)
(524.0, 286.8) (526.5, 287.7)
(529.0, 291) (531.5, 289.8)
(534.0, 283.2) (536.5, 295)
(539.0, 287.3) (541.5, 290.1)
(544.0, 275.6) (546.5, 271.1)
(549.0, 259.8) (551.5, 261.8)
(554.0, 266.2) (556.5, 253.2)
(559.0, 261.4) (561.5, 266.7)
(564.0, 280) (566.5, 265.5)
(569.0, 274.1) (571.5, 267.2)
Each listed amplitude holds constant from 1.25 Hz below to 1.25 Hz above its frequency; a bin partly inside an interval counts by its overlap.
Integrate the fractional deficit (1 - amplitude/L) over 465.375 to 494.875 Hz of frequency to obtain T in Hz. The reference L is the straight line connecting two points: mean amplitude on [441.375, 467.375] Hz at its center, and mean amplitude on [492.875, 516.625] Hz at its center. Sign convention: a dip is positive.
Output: 2.0 Hz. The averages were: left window 322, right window 277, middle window 279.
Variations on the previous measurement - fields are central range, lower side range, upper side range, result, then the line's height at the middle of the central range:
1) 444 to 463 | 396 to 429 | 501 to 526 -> -2.6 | 285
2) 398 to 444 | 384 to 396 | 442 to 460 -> 1.5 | 307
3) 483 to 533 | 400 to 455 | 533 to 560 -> 0.8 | 283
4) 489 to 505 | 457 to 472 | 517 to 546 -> 1.5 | 299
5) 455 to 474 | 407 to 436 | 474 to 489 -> -1.9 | 281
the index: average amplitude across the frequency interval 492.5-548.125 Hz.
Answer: 282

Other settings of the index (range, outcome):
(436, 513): 295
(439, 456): 323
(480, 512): 272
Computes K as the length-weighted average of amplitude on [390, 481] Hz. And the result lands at 301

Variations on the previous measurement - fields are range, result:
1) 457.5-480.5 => 301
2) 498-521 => 278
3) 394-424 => 289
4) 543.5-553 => 266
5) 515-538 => 287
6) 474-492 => 273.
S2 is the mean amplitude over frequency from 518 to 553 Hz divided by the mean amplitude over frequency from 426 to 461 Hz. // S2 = 0.9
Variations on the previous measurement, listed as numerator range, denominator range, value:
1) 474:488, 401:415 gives 0.94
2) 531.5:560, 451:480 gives 0.89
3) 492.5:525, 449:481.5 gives 0.91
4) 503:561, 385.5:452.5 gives 0.93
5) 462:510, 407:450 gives 0.92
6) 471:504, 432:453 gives 0.86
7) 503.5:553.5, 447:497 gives 0.95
